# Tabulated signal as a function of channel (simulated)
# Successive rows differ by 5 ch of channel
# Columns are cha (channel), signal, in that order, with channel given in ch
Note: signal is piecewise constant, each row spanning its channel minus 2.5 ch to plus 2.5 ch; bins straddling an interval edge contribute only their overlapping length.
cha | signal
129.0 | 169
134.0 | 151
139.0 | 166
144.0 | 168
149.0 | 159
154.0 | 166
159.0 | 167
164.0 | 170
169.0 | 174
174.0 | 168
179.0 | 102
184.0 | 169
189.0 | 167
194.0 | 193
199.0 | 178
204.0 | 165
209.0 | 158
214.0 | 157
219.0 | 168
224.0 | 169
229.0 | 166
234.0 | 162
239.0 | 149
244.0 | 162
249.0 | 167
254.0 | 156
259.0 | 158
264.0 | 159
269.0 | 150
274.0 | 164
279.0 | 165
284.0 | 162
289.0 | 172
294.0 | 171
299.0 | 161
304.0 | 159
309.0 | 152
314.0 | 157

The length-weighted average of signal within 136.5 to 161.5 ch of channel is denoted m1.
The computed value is 165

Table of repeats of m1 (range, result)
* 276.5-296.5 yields 168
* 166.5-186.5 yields 153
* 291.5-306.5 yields 164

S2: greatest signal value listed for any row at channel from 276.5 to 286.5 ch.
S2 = 165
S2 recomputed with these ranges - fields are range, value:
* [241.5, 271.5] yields 167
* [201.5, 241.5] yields 169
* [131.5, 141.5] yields 166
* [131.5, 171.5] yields 174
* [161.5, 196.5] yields 193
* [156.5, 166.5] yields 170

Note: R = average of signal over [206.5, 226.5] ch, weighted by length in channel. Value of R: 163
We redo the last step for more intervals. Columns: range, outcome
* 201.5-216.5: 160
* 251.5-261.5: 157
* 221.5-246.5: 162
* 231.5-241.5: 156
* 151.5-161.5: 166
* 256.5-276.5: 158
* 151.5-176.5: 169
